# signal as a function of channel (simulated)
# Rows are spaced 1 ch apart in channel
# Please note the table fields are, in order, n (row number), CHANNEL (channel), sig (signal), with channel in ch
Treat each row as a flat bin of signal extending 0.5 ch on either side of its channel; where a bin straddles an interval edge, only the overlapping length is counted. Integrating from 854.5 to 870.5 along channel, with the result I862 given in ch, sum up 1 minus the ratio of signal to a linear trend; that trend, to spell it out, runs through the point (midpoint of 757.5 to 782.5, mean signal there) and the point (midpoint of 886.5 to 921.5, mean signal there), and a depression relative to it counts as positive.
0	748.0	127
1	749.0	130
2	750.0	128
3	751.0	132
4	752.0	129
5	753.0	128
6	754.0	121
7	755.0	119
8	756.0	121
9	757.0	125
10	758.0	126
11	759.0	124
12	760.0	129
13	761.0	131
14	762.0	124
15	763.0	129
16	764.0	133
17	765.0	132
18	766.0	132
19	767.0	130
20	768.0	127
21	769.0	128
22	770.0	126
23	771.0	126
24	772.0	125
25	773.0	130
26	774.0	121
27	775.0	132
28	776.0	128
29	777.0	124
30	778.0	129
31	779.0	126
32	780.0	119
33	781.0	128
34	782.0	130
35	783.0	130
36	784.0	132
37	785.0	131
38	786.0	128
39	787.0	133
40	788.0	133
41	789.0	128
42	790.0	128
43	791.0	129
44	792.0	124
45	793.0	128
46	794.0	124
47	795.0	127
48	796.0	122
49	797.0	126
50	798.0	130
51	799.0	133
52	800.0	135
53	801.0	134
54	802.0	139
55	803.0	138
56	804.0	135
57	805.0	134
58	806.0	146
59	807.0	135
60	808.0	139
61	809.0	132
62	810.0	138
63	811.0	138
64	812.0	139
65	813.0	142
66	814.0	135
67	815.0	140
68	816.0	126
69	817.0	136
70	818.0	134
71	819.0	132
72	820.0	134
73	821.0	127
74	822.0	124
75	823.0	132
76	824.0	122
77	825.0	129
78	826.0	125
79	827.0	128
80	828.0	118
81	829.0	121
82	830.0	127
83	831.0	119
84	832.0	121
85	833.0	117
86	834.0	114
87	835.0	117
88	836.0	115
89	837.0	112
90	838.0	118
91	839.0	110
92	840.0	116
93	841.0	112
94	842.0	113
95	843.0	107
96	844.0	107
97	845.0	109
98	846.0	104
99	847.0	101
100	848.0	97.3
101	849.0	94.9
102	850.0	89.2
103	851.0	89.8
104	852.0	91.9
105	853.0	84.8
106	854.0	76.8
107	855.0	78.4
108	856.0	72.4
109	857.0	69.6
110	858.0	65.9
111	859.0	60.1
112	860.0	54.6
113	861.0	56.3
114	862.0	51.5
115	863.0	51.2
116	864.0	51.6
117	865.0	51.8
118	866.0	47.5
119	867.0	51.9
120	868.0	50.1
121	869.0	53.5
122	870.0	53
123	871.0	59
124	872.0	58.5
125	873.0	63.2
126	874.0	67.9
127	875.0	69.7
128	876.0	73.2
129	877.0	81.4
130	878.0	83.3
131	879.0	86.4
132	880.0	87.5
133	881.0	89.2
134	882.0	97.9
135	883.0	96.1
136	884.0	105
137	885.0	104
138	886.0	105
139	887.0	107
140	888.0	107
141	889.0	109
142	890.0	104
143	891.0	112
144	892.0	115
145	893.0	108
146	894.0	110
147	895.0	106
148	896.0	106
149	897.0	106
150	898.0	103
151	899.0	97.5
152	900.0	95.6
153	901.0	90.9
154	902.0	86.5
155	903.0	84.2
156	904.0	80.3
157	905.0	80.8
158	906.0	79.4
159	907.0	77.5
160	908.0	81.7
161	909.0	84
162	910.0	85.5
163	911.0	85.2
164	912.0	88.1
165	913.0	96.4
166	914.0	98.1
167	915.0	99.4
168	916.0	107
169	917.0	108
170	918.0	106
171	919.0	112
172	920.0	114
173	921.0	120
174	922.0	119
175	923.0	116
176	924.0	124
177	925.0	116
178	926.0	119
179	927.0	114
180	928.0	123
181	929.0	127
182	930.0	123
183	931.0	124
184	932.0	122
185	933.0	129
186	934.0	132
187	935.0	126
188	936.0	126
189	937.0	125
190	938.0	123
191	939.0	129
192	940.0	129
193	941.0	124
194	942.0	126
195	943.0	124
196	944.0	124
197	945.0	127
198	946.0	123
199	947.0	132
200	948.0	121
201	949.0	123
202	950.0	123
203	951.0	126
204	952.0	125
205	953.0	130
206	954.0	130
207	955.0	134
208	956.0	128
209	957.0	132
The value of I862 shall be 7.5 ch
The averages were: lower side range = 128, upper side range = 98.6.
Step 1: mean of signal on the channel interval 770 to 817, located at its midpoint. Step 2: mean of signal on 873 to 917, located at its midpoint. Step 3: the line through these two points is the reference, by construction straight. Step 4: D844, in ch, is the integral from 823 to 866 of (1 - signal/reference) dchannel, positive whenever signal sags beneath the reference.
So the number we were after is 6.3 ch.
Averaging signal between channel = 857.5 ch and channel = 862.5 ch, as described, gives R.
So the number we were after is 57.7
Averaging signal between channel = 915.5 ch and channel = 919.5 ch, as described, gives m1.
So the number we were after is 108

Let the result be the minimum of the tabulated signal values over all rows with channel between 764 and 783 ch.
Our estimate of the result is 119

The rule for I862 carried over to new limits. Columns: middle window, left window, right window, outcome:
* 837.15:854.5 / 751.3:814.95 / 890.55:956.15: 2.9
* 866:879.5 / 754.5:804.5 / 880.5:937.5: 5.7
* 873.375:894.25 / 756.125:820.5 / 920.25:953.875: 5.1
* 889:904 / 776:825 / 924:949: 3.0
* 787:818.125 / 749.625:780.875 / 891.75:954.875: -2.5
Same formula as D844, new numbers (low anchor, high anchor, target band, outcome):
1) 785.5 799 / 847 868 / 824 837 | -3.7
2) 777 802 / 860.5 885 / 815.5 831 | -3.4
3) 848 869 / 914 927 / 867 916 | 1.5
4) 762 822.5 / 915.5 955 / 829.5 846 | 1.8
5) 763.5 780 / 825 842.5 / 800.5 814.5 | -1.7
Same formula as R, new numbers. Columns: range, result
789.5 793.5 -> 127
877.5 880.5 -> 85.7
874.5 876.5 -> 71.5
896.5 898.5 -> 104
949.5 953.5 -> 126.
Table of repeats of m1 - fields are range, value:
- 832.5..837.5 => 115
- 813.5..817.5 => 134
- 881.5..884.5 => 99.7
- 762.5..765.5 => 131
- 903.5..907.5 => 79.5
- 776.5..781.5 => 125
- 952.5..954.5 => 130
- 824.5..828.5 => 125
